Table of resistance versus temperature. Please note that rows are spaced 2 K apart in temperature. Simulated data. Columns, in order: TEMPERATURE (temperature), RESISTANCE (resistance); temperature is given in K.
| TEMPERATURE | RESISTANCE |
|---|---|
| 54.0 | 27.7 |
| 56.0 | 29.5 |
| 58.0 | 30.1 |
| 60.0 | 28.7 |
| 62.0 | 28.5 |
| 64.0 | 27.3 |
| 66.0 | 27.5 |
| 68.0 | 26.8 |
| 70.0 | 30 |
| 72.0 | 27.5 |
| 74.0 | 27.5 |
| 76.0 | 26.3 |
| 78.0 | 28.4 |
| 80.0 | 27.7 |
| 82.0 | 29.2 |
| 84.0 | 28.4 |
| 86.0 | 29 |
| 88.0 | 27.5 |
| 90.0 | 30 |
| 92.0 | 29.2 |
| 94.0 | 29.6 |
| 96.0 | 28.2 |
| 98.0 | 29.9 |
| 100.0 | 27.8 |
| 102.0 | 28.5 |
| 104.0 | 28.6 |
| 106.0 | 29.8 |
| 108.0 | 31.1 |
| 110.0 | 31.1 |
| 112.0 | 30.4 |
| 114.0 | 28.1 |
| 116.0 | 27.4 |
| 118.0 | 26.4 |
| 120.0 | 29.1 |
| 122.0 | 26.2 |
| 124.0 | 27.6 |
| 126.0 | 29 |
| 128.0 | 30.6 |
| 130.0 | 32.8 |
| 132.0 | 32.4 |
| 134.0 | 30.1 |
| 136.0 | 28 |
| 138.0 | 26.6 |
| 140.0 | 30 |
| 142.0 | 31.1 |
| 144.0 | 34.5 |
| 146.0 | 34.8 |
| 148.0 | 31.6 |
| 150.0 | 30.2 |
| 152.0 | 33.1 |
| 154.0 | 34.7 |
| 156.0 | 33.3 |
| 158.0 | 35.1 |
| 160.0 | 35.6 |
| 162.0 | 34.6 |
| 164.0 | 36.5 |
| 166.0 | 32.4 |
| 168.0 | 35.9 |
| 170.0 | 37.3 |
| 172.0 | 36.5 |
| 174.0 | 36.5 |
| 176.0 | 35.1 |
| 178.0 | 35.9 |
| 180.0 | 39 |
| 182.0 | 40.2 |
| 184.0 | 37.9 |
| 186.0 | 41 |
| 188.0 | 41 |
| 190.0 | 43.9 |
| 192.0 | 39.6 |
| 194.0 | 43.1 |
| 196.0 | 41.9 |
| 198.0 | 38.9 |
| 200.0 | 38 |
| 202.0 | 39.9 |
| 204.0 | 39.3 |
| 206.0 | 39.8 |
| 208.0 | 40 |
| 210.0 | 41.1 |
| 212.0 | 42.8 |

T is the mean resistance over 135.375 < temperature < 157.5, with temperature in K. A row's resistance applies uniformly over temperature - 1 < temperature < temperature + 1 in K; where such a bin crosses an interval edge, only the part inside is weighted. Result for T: 31.8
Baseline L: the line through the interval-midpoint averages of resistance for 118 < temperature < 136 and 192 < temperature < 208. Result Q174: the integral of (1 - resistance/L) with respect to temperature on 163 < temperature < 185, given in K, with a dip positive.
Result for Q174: -0.21 K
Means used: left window 29.4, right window 40.1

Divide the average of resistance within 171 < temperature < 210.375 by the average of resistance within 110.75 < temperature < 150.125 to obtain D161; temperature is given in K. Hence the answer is 1.3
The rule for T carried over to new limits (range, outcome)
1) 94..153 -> 29.8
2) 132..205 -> 35.9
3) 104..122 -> 29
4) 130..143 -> 29.9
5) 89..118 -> 29.2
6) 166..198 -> 38.8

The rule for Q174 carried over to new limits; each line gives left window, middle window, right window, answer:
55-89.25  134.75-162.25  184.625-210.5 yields 2.7 K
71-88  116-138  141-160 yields 1.8 K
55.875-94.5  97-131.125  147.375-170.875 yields 2.2 K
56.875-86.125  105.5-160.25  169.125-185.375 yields 4.7 K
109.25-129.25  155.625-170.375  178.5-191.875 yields 0.5 K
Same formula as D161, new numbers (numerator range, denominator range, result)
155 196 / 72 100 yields 1.32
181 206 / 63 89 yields 1.45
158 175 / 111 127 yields 1.27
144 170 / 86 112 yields 1.16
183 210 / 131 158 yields 1.27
